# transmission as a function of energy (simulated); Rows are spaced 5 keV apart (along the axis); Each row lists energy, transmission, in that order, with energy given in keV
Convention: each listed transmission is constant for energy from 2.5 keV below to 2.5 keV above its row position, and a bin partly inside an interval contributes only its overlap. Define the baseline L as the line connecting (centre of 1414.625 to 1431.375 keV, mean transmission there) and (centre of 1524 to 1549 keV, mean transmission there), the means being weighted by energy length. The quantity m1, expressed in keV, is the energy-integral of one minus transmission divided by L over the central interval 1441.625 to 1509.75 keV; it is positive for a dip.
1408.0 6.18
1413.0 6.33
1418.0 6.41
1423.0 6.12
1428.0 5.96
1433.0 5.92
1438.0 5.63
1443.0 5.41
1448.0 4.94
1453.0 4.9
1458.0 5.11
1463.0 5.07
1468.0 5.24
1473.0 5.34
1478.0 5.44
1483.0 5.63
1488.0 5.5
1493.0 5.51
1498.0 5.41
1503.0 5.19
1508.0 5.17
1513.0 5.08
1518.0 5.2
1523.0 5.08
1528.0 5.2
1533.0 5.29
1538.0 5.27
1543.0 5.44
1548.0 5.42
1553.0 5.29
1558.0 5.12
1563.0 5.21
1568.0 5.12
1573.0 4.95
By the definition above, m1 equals 5.7 keV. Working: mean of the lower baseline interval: 6.16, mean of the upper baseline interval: 5.3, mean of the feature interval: 5.27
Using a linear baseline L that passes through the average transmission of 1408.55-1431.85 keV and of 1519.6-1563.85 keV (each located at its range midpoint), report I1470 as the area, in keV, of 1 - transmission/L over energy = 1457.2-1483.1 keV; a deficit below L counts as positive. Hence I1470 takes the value 2.30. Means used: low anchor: 6.19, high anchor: 5.26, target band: 5.29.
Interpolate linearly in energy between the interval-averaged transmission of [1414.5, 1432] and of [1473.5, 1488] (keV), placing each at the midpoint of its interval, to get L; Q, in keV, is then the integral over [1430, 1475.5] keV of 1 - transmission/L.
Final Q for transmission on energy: 4.1 keV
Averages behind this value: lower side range 6.15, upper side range 5.5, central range 5.29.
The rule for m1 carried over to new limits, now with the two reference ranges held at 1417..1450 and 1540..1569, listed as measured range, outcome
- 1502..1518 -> 0.9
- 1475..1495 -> 0.1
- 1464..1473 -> 0.6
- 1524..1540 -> 0.4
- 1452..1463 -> 1.2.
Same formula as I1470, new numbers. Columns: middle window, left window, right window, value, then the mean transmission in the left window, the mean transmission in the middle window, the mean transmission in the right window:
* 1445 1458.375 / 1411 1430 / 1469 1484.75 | 1.9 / 6.21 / 4.98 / 5.44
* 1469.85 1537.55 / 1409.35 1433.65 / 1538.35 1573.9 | 3.5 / 6.17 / 5.31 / 5.24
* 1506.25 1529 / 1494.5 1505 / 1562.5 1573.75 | 0.5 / 5.33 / 5.14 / 5.09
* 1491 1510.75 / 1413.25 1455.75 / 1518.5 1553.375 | 0.4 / 5.69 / 5.31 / 5.28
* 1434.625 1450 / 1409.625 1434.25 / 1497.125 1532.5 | 1.5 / 6.16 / 5.37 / 5.19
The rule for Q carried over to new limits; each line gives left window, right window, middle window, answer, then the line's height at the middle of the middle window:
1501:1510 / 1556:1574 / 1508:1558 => -0.9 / 5.15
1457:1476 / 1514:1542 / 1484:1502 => -0.9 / 5.21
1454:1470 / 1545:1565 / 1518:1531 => 0.1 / 5.22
